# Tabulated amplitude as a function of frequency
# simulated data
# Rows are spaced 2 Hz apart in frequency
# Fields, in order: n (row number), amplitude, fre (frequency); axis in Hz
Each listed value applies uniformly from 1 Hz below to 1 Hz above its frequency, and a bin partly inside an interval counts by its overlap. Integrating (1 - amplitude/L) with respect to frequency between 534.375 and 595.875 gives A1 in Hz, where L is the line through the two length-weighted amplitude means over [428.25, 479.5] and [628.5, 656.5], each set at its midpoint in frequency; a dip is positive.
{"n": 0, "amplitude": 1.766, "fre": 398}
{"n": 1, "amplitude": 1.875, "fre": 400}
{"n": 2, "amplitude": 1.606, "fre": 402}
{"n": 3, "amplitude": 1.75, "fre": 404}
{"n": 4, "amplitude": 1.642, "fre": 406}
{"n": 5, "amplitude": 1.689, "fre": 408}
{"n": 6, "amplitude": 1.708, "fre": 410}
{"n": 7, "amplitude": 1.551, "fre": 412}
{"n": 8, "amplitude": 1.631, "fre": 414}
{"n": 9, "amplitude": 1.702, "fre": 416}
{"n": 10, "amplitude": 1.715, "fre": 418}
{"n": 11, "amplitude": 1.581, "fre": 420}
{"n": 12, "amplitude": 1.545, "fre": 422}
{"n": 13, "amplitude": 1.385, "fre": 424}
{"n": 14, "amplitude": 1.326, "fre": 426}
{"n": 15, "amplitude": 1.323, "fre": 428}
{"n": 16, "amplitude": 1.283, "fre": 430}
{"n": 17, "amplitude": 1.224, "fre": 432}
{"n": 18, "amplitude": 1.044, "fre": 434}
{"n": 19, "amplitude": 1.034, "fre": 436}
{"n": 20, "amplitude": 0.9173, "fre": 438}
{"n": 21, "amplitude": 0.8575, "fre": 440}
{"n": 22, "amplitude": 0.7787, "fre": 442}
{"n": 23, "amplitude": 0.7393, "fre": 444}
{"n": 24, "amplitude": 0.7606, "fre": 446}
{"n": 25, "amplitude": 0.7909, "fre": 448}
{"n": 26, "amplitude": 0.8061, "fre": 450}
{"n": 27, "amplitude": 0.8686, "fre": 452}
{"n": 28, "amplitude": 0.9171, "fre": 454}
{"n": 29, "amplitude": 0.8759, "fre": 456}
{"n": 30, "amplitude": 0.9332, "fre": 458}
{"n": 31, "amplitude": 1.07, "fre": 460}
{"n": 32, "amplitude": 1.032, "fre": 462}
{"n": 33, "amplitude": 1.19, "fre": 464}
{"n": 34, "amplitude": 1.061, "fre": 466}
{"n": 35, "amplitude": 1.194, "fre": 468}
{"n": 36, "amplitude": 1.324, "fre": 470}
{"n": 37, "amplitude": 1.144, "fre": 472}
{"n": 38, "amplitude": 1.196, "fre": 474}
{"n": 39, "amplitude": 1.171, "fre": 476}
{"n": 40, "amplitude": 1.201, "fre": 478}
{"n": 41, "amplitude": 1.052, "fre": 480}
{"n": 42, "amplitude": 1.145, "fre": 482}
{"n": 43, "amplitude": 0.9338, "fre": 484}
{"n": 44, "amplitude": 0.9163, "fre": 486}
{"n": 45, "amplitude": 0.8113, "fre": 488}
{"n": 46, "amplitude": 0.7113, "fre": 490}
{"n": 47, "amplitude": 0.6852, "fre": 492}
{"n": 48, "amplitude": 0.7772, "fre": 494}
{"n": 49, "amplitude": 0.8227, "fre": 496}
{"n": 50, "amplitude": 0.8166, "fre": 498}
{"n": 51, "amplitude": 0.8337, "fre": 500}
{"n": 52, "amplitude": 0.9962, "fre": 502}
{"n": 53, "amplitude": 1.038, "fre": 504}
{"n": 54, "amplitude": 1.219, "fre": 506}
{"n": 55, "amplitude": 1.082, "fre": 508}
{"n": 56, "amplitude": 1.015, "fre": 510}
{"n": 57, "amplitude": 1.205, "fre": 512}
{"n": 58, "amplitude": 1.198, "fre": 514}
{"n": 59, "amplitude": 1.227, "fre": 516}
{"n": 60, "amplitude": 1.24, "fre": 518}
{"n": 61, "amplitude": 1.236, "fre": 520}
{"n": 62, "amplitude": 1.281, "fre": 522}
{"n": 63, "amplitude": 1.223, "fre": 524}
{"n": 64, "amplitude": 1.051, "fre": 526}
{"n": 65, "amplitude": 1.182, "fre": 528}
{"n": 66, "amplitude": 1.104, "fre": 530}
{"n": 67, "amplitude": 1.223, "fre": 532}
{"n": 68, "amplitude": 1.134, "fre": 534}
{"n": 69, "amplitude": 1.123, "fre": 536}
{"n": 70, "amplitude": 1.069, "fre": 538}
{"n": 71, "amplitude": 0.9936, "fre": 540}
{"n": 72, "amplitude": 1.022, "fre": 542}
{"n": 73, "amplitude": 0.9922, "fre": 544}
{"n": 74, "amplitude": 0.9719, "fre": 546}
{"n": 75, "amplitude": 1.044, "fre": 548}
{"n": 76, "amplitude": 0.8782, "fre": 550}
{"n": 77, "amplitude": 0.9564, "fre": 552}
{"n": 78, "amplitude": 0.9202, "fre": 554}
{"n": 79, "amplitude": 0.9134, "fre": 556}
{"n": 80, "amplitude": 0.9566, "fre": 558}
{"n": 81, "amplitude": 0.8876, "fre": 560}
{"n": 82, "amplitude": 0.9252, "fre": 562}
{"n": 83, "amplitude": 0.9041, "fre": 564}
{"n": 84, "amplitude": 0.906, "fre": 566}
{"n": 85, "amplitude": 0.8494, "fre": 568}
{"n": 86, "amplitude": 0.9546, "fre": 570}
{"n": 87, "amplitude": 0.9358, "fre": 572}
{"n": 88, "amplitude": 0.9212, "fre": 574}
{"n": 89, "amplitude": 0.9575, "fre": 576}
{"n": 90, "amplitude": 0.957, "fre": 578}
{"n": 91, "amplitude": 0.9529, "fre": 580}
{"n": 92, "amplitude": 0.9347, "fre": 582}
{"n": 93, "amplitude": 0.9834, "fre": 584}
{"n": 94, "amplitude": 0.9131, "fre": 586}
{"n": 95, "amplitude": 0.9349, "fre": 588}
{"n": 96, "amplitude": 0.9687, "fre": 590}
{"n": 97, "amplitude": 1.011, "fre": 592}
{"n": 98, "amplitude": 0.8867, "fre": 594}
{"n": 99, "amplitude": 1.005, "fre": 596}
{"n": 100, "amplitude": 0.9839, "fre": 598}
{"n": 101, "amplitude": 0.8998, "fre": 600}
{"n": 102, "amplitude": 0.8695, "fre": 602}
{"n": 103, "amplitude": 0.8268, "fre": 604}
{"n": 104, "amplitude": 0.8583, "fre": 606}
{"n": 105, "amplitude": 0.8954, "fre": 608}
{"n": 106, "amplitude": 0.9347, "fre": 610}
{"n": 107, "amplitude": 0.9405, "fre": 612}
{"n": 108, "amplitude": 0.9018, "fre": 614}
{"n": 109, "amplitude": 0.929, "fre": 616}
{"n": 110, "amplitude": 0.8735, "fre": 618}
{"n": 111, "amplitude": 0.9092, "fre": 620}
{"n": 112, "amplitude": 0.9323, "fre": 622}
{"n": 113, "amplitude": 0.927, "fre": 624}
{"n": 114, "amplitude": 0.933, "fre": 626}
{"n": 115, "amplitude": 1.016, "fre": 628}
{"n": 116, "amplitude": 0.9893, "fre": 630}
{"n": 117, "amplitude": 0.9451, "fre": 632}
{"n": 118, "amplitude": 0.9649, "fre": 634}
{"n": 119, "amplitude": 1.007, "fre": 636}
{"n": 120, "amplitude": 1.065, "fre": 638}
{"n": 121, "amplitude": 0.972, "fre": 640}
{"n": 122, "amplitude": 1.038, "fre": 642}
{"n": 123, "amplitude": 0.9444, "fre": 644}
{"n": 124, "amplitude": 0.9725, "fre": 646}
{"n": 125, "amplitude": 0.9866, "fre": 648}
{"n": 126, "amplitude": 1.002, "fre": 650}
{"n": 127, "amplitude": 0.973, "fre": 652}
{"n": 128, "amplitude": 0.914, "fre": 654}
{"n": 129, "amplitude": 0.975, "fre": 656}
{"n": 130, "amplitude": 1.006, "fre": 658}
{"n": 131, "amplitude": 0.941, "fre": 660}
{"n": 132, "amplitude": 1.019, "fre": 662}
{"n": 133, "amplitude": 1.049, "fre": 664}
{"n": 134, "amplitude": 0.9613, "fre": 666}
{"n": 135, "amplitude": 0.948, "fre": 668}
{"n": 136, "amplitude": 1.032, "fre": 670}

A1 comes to 2.6 Hz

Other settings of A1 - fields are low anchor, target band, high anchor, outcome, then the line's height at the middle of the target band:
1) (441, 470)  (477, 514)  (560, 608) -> -1.08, 0.938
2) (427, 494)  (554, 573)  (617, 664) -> 1.30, 0.982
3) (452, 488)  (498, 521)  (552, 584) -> -2.16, 1.01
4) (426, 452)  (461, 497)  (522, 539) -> 0.89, 1.05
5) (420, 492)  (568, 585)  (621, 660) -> 0.97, 1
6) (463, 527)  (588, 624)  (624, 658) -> 2.89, 1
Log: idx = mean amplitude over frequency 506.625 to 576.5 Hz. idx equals 1.04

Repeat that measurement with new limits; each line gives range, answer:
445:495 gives 0.983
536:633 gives 0.941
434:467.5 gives 0.923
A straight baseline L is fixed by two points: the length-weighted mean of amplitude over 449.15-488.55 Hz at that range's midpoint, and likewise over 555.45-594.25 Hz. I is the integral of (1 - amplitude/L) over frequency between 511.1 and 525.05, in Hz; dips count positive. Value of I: -3.31 Hz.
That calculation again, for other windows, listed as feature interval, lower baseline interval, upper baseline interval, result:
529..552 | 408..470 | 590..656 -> 0.1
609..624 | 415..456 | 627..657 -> 1.3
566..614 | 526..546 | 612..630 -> 2.9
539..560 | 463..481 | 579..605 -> 1.2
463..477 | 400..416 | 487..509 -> -0.6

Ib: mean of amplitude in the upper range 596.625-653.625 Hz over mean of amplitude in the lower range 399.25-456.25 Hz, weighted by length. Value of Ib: 0.74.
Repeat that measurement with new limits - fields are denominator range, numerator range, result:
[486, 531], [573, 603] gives 0.92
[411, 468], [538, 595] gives 0.83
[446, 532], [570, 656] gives 0.91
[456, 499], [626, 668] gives 0.98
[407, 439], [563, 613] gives 0.65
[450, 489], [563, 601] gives 0.90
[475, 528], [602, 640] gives 0.90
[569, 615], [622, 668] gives 1.05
